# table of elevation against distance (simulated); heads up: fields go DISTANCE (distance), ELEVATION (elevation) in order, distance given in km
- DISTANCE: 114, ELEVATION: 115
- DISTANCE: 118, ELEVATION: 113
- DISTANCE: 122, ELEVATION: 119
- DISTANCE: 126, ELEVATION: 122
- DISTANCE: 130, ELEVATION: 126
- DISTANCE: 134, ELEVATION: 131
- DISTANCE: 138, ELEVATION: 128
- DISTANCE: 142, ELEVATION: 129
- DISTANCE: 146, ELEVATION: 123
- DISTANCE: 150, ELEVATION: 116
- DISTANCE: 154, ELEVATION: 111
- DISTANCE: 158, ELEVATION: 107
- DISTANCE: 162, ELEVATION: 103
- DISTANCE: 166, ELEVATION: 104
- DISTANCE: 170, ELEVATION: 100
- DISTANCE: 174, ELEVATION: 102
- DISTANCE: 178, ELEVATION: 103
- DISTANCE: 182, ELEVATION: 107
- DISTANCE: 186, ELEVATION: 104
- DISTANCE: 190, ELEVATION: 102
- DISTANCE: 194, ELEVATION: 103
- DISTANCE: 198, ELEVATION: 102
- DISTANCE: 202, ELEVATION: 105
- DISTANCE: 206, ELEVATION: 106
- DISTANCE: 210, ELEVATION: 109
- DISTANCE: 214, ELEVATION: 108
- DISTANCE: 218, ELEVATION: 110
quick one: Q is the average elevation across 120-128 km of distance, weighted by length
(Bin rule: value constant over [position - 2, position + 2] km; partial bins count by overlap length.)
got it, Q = 120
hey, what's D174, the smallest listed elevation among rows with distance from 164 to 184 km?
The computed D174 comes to 100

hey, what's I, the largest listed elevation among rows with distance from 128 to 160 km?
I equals 131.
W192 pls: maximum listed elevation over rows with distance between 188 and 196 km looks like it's 103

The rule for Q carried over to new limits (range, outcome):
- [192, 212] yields 105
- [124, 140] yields 127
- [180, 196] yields 104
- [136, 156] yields 121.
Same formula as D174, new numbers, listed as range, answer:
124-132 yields 122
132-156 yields 111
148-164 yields 103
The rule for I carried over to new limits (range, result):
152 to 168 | 111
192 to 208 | 106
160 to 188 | 107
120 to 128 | 122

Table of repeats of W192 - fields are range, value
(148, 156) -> 116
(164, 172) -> 104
